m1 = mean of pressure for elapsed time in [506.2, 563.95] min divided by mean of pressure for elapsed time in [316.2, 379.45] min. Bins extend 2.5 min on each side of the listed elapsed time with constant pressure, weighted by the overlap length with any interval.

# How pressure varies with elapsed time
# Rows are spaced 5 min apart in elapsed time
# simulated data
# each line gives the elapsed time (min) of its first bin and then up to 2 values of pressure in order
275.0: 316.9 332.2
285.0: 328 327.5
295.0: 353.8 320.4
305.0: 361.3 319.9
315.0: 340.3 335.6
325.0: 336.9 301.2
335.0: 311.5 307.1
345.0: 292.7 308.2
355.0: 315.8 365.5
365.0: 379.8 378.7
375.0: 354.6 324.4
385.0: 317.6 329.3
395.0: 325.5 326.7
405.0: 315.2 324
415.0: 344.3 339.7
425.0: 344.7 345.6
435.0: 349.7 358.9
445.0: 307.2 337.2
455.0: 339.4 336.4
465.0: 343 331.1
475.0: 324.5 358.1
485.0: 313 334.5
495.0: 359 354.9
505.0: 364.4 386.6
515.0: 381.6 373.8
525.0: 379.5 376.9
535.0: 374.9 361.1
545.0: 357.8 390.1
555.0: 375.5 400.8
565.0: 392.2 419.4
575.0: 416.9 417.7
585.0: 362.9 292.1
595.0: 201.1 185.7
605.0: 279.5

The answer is 1.14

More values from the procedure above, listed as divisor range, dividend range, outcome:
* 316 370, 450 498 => 1.03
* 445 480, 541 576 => 1.17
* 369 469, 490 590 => 1.12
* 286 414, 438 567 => 1.08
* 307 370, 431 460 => 1.03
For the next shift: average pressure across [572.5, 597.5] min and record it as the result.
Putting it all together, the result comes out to 338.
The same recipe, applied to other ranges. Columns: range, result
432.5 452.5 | 338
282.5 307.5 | 338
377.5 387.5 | 321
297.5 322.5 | 336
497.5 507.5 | 360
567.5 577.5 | 418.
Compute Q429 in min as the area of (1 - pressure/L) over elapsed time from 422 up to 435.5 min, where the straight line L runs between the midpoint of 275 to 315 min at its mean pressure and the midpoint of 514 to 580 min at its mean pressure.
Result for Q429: 0.6 min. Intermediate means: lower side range 334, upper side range 386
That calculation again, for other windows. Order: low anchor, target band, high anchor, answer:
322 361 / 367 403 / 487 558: -0.9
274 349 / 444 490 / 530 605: 1.1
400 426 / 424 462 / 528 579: 0.5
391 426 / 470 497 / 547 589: 1.7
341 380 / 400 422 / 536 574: 1.4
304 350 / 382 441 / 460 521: 0.4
